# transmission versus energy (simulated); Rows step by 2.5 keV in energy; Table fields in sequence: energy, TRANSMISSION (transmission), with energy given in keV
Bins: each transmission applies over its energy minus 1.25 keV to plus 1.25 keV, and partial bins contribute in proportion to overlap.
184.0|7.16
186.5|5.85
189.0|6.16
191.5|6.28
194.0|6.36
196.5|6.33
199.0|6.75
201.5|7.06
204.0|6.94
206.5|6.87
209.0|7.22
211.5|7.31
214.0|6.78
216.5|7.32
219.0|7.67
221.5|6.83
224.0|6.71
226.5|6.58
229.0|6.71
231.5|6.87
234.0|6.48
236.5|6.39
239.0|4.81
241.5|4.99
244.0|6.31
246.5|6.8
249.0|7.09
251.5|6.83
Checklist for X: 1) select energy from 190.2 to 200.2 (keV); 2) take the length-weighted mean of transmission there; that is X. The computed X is 6.43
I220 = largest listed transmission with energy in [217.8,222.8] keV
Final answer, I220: 7.67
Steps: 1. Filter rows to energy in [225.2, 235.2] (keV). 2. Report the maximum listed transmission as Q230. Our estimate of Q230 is 6.87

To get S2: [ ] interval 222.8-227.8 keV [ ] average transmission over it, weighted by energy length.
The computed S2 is 6.65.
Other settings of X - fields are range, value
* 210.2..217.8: 7.14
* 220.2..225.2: 6.78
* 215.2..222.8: 7.27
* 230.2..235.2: 6.68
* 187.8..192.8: 6.22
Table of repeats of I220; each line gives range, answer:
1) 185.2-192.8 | 6.28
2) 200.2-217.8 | 7.32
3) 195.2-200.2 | 6.75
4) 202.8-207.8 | 6.94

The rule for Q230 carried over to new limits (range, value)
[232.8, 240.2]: 6.48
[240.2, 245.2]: 6.31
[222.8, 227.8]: 6.71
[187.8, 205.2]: 7.06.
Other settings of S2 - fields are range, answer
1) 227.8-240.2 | 6.26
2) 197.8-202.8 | 6.91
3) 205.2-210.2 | 7.04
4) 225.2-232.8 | 6.72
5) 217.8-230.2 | 6.9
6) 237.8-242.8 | 4.92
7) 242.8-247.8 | 6.56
